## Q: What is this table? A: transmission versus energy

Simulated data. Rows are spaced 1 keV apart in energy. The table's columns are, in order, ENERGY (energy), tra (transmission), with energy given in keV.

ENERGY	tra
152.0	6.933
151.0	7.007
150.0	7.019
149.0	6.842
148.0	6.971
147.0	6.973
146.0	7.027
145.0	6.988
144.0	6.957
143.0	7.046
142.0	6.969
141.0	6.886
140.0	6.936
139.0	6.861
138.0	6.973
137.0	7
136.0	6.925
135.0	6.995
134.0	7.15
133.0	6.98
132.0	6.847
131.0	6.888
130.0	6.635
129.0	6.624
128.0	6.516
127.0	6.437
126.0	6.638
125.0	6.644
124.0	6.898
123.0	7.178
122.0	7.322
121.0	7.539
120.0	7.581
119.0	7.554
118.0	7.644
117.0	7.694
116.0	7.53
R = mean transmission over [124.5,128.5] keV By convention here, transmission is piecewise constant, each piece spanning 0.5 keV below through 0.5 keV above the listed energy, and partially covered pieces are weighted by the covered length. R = 6.56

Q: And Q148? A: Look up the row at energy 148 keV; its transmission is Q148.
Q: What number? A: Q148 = 6.971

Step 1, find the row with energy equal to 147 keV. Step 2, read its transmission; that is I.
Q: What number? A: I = 6.973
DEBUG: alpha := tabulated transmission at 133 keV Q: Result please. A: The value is 6.98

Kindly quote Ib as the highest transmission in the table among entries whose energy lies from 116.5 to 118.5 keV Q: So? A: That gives 7.694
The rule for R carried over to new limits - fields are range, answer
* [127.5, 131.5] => 6.67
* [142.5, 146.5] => 7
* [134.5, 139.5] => 6.95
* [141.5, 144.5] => 6.99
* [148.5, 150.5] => 6.93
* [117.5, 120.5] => 7.59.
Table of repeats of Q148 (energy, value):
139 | 6.861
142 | 6.969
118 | 7.644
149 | 6.842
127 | 6.437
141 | 6.886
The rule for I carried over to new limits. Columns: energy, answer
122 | 7.322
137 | 7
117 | 7.694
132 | 6.847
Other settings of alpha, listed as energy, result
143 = 7.046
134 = 7.15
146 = 7.027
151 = 7.007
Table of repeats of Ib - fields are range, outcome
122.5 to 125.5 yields 7.178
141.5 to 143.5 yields 7.046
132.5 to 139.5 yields 7.15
